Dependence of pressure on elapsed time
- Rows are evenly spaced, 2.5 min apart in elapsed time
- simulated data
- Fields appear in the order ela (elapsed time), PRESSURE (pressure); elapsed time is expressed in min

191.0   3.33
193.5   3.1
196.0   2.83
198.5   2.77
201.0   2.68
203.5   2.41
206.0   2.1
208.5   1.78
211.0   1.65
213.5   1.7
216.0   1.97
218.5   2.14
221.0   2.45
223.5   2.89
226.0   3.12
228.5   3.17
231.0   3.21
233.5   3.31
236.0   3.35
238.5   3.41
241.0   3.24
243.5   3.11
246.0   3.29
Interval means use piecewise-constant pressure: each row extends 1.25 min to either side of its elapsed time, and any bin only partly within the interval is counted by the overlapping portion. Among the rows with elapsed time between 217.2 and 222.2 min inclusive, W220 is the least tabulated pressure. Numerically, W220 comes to 2.14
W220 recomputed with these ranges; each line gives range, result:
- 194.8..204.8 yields 2.41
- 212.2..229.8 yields 1.7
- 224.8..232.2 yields 3.12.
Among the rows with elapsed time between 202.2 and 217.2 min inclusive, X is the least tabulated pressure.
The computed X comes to 1.65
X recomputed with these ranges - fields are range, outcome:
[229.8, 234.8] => 3.21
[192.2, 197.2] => 2.83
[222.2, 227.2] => 2.89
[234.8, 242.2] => 3.24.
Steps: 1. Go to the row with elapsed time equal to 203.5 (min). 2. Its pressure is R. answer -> 2.41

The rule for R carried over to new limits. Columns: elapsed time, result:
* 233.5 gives 3.31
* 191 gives 3.33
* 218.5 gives 2.14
